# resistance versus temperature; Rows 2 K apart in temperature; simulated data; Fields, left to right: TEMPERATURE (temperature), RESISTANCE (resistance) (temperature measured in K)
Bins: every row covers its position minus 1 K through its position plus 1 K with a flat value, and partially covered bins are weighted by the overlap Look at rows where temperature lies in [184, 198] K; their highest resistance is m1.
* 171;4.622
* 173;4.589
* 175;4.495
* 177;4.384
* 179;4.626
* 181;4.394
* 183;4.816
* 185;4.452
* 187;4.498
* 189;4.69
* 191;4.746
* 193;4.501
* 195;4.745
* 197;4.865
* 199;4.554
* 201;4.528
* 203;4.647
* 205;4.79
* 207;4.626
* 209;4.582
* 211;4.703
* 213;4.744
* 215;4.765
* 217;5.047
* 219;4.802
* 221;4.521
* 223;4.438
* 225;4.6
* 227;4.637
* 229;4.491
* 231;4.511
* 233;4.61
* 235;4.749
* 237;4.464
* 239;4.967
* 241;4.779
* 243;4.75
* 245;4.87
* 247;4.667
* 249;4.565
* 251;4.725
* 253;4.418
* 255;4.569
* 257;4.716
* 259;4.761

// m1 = 4.865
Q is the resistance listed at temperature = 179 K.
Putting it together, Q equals 4.626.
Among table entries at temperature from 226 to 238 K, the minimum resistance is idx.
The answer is 4.464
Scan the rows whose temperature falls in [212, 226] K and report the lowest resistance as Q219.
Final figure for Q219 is 4.438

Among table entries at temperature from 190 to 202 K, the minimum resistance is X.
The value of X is 4.501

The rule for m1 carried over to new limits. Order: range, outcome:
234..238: 4.749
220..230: 4.637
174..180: 4.626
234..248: 4.967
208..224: 5.047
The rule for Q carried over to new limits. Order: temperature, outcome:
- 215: 4.765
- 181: 4.394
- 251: 4.725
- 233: 4.61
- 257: 4.716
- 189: 4.69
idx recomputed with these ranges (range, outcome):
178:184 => 4.394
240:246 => 4.75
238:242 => 4.779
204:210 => 4.582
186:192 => 4.498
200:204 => 4.528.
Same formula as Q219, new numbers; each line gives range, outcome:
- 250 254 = 4.418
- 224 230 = 4.491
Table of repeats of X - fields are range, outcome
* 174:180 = 4.384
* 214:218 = 4.765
